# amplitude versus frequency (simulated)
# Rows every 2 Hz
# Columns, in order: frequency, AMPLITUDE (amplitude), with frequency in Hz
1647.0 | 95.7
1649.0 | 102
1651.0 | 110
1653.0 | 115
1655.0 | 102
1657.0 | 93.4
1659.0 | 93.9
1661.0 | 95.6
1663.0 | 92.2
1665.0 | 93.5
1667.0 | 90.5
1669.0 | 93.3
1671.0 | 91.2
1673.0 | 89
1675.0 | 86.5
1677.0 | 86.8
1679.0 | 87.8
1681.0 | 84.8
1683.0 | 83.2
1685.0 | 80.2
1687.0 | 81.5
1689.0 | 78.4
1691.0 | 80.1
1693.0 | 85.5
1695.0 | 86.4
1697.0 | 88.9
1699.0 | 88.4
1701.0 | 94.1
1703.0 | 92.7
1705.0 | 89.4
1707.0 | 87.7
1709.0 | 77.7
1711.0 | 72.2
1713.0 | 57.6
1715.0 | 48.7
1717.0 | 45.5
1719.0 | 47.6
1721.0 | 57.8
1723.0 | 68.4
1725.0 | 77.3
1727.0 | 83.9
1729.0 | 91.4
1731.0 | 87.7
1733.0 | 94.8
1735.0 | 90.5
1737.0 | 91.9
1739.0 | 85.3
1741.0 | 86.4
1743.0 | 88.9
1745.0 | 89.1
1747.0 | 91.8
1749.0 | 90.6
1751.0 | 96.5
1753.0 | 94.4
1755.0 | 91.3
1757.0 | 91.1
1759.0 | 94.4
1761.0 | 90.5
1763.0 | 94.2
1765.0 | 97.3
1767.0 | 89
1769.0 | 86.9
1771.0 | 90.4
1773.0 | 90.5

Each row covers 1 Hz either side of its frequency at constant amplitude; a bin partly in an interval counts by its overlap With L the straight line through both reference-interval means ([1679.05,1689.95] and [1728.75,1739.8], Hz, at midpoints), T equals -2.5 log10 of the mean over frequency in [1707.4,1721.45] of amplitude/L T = 0.41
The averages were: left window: 82.2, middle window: 59.4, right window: 90.3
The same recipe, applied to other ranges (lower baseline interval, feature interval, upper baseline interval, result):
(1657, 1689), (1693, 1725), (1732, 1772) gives 0.21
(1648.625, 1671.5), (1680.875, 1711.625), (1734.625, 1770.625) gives 0.13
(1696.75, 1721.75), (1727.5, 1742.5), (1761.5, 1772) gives -0.11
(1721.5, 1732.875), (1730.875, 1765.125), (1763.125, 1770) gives -0.06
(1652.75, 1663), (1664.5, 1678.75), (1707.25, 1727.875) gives 0.01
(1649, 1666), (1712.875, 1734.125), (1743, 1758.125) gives 0.32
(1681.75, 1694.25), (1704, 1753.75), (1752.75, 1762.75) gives 0.11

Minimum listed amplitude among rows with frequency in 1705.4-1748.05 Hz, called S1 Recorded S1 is 45.5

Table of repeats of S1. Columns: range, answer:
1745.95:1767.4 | 89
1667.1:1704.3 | 78.4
